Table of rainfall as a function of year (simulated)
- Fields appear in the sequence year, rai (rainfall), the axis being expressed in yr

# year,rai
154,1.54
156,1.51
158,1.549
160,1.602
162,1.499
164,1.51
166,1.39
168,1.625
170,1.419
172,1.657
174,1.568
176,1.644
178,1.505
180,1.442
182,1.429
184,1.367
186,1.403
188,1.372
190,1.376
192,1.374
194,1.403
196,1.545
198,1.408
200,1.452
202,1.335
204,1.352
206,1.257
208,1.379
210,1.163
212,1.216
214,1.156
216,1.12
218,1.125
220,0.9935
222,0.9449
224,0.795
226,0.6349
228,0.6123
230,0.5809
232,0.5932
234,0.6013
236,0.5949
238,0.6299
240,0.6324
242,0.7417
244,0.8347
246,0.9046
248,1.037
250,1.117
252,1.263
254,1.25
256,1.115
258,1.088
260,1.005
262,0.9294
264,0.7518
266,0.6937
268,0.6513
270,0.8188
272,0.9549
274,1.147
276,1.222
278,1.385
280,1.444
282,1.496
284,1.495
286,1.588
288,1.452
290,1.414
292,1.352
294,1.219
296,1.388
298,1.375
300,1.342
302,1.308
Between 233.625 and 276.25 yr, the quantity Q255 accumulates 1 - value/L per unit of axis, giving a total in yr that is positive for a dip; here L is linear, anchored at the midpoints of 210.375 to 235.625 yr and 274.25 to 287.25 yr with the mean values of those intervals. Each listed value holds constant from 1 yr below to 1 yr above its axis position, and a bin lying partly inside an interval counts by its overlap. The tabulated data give 9.6 yr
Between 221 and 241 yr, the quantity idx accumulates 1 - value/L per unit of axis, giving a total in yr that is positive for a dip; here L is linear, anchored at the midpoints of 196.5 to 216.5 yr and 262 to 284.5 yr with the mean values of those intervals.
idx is 9.1 yr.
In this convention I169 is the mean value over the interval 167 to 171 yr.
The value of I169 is 1.52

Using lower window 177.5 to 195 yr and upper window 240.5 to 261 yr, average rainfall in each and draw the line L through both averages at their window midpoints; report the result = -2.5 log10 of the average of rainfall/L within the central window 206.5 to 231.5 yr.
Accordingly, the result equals 0.25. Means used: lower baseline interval 1.41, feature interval 0.975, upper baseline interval 1.03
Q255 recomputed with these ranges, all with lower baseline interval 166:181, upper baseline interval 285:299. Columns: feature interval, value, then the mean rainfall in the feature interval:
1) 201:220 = 3.50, 1.22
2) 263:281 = 5.23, 1.01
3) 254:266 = 3.85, 0.977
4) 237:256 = 6.64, 0.944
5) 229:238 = 5.34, 0.597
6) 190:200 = 0.57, 1.43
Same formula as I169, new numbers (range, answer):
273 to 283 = 1.34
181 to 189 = 1.39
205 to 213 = 1.25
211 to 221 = 1.12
